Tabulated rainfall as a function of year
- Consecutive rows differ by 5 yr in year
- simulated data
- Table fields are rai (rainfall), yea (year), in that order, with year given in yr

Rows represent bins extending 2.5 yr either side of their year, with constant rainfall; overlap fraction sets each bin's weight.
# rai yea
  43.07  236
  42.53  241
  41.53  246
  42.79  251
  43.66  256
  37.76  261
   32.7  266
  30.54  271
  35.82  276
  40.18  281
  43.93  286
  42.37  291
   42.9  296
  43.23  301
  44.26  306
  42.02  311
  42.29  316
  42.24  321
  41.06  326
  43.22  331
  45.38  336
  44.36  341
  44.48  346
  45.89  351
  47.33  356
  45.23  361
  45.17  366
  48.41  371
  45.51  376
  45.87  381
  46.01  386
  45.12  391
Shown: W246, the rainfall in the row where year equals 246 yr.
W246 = 41.53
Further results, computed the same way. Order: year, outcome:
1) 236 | 43.07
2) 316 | 42.29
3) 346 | 44.48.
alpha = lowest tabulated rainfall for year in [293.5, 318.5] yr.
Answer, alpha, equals 42.02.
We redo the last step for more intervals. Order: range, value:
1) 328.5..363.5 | 43.22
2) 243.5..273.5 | 30.54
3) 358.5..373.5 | 45.17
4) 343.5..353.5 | 44.48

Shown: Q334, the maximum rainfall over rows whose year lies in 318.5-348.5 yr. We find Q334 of 45.38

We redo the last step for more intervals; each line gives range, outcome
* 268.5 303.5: 43.93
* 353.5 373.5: 48.41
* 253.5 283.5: 43.66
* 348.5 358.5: 47.33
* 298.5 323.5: 44.26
